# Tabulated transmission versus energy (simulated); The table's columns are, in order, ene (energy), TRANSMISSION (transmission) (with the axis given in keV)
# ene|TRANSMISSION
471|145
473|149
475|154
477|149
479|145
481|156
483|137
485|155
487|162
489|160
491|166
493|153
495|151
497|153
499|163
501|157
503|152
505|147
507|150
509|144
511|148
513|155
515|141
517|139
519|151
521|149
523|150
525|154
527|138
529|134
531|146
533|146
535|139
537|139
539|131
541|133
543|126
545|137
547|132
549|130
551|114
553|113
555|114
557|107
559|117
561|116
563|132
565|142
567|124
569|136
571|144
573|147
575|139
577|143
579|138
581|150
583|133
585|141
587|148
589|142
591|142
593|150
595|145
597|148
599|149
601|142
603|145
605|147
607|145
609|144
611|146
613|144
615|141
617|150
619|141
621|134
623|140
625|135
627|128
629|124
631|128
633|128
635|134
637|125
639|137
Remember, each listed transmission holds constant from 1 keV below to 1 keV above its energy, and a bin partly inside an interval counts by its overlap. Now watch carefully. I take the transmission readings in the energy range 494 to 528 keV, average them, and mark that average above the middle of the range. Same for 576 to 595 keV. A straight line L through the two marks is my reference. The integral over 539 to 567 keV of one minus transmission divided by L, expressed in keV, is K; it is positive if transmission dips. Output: 4.1 keV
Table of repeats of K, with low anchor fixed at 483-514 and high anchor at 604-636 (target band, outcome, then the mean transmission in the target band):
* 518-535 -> 0.5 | 146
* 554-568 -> 2.3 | 122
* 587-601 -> -0.4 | 146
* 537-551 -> 1.6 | 131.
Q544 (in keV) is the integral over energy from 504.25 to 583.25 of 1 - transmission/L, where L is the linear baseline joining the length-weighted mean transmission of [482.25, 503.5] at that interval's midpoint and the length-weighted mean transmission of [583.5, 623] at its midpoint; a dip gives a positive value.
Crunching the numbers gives 7.2 keV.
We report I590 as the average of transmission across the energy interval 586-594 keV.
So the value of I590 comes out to 146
